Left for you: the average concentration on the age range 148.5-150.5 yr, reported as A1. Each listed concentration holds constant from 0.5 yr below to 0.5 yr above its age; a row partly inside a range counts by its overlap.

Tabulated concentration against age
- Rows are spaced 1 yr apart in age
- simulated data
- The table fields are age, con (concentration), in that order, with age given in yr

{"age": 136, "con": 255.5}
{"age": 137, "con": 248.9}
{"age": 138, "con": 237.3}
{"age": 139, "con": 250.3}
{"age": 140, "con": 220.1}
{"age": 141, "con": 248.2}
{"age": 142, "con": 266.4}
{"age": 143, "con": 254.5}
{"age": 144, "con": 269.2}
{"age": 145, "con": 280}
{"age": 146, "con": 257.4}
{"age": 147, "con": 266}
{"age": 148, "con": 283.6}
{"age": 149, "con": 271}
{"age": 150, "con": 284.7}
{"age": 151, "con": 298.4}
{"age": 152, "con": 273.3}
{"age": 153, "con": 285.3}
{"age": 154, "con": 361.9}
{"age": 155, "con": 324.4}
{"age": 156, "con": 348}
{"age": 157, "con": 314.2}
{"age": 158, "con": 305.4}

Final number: 278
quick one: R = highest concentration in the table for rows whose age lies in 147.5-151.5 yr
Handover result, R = 298.4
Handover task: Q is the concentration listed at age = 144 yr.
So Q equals 269.2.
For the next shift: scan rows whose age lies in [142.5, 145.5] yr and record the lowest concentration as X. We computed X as 254.5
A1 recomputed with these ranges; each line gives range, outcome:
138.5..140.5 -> 235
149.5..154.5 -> 301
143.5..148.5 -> 271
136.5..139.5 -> 246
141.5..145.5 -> 268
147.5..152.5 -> 282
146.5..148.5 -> 275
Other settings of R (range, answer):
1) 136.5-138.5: 248.9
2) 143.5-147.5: 280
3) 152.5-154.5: 361.9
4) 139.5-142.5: 266.4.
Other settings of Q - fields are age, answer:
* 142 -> 266.4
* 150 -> 284.7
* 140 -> 220.1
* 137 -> 248.9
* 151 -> 298.4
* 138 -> 237.3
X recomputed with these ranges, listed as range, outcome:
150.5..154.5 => 273.3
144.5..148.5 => 257.4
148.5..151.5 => 271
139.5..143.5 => 220.1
